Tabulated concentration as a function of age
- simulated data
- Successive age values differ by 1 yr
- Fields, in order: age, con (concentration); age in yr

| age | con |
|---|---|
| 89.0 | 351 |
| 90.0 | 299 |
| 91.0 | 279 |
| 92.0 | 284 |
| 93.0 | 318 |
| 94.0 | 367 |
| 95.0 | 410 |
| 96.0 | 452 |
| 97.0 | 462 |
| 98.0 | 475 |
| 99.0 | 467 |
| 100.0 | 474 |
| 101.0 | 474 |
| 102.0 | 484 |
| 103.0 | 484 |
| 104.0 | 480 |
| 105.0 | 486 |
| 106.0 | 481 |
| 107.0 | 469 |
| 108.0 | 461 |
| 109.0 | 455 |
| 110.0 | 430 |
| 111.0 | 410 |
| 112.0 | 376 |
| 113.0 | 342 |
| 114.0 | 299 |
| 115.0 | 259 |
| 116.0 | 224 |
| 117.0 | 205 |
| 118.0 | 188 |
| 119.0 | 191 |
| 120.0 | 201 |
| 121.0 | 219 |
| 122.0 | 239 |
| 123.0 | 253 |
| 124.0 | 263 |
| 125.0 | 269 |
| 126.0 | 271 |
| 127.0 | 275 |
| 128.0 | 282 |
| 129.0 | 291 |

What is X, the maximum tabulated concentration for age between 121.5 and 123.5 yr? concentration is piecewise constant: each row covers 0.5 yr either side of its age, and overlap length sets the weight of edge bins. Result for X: 253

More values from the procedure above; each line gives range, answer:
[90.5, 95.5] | 410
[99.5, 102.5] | 484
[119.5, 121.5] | 219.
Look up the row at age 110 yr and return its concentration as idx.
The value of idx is 430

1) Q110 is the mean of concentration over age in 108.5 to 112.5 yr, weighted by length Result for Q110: 418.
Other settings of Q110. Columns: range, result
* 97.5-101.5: 472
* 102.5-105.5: 483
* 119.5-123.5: 228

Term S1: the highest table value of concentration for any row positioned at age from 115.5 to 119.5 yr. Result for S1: 224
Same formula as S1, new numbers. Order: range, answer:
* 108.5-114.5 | 455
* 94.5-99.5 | 475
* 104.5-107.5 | 486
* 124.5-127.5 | 275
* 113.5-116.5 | 299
